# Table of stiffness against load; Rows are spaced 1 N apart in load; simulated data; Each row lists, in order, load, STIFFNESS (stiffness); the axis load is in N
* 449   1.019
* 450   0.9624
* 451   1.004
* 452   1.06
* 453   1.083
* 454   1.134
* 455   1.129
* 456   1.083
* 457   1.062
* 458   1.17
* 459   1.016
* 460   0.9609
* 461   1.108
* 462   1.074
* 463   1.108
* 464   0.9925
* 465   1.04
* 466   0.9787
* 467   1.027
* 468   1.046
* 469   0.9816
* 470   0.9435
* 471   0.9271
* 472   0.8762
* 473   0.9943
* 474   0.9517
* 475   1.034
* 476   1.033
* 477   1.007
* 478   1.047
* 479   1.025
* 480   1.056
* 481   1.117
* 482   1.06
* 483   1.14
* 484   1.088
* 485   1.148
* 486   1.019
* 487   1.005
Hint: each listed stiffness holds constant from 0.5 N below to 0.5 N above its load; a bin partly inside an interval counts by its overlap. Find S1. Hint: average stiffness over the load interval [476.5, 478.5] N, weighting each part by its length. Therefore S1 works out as 1.03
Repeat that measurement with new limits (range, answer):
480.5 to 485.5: 1.11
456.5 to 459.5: 1.08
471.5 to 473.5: 0.935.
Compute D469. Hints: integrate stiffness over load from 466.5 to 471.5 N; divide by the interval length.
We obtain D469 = 0.985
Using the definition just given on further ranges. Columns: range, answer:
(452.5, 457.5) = 1.1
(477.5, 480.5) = 1.04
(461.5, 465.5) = 1.05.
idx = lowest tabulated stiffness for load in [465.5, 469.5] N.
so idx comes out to 0.9787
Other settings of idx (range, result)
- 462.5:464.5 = 0.9925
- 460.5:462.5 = 1.074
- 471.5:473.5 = 0.8762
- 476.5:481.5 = 1.007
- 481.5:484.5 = 1.06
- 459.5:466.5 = 0.9609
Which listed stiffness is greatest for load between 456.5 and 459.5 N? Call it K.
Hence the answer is 1.17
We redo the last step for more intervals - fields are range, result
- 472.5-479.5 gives 1.047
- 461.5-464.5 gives 1.108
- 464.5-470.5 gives 1.046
